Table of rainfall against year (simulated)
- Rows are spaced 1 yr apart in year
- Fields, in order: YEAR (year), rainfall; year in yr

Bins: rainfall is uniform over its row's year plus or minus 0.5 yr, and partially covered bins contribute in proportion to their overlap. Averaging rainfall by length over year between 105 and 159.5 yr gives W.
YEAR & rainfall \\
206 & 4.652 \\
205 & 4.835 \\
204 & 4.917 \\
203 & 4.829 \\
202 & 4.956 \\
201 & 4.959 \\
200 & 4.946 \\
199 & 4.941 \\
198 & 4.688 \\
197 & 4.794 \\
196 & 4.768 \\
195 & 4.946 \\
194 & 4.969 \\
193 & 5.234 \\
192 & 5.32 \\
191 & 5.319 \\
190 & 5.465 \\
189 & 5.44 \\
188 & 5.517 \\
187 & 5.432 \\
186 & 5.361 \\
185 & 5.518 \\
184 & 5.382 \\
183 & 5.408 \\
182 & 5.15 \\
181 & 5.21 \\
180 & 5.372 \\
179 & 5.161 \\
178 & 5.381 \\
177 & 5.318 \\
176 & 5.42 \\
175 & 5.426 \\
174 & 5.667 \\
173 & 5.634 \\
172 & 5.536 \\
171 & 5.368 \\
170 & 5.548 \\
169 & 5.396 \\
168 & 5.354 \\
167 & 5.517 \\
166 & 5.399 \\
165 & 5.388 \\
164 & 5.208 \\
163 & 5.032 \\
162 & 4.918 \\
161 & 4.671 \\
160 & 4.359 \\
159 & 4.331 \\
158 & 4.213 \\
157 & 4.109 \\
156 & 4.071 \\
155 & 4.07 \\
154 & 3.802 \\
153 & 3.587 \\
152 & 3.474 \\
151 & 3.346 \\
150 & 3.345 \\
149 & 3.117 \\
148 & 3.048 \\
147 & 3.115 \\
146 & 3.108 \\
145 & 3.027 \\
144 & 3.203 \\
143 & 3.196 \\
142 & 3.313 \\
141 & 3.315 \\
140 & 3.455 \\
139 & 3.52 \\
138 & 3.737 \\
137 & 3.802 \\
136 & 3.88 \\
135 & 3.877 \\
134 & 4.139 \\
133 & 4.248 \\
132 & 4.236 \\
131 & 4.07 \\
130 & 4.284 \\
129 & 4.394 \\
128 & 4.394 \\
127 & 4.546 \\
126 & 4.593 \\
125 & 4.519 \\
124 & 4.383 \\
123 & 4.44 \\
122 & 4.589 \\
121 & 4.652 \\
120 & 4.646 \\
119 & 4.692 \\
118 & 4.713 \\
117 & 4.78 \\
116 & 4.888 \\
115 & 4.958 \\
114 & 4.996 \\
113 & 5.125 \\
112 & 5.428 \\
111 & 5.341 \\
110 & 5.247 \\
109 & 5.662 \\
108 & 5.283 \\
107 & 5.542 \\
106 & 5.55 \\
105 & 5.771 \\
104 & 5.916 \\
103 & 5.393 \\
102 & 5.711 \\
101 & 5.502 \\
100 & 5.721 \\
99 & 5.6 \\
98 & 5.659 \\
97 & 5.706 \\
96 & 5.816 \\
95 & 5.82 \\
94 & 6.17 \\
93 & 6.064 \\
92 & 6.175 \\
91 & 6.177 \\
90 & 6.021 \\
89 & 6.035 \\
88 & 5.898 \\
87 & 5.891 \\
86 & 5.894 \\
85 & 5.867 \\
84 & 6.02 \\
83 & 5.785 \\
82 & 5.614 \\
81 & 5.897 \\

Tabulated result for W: 4.23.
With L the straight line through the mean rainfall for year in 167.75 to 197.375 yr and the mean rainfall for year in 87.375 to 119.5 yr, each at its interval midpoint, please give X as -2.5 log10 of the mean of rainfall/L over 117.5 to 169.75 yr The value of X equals 0.291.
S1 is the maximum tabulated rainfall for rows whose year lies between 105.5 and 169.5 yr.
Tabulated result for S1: 5.662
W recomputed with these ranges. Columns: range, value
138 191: 4.59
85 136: 5.18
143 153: 3.22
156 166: 4.7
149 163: 4.03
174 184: 5.34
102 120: 5.25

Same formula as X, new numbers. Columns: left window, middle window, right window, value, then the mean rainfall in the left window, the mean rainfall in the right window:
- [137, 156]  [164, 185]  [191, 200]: -0.25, 3.41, 4.98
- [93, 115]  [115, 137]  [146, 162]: 0.09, 5.57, 3.79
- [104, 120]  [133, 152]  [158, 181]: 0.45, 5.2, 5.22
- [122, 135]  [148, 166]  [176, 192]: 0.17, 4.34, 5.36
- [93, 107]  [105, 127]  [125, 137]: 0.00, 5.72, 4.24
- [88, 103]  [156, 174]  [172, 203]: 0.07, 5.85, 5.23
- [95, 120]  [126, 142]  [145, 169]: 0.19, 5.37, 4.2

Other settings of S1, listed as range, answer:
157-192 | 5.667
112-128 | 5.428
